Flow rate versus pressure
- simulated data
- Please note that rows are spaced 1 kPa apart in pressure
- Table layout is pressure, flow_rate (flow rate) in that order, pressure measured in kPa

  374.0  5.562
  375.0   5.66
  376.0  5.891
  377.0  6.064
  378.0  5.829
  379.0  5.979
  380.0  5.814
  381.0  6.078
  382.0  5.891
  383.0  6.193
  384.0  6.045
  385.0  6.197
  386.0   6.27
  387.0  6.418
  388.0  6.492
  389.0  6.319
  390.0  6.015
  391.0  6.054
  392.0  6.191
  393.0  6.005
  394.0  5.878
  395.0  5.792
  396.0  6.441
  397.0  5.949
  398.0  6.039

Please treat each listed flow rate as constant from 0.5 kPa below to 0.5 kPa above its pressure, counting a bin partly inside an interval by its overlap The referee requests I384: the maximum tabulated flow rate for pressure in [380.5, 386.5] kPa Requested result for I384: 6.27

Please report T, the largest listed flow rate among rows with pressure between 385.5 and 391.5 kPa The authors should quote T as 6.492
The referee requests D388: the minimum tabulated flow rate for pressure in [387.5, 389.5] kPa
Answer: 6.319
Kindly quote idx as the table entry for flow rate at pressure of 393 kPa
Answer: 6.005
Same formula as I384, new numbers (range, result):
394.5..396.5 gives 6.441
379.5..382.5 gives 6.078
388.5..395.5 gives 6.319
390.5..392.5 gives 6.191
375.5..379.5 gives 6.064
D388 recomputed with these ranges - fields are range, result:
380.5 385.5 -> 5.891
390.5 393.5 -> 6.005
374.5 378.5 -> 5.66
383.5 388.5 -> 6.045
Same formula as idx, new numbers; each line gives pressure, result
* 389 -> 6.319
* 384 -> 6.045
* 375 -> 5.66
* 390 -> 6.015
